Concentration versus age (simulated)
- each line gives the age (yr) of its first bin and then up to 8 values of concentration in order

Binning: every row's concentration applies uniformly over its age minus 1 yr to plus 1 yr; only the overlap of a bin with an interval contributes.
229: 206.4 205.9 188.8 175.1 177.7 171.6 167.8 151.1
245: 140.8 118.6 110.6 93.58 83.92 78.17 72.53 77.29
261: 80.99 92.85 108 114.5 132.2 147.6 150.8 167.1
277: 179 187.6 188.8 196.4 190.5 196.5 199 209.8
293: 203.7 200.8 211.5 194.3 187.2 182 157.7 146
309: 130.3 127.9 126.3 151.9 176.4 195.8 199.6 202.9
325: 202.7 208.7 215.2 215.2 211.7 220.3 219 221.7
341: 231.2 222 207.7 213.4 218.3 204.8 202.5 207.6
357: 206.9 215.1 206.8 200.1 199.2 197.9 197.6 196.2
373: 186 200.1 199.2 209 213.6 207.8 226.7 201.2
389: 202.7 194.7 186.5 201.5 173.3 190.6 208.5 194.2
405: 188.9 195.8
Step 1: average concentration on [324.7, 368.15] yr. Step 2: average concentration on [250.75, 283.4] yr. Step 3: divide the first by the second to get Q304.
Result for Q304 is 1.68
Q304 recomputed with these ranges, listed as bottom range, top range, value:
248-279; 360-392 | 1.76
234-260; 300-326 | 1.35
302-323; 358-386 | 1.26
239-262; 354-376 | 1.83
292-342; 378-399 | 1.06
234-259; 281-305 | 1.55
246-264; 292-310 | 2.00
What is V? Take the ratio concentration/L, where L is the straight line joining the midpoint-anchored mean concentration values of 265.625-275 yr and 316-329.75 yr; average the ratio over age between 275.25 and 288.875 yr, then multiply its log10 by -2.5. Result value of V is -0.24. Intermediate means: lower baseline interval 138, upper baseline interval 200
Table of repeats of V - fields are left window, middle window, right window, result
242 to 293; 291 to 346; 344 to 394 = -0.12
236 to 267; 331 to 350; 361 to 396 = -0.24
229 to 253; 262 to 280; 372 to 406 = 0.15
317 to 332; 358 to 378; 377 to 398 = 0.01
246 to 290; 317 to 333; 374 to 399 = -0.22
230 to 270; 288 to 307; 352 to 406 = -0.24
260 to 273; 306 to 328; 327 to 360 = 0.07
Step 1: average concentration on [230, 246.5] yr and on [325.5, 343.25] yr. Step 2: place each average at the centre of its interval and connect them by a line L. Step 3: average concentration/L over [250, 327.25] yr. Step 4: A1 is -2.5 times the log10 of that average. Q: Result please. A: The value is 0.244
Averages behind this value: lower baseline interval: 171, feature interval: 157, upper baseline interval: 218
